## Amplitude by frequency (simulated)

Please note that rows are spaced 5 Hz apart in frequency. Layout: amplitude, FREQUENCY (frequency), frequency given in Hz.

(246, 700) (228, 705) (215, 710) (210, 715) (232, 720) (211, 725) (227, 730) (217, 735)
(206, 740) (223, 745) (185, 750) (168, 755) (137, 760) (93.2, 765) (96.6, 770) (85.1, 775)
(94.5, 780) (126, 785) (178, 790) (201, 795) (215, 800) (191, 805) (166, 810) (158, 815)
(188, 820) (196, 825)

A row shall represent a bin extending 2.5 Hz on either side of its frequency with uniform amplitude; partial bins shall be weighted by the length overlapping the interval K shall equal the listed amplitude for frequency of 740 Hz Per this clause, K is 206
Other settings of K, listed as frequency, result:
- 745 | 223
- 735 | 217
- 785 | 126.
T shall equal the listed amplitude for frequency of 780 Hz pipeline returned 94.5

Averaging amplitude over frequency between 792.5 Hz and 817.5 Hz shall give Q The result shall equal 186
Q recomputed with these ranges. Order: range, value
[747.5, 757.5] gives 176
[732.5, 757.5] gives 200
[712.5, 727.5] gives 218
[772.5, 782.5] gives 89.8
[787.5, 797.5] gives 190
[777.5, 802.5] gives 163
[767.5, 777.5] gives 90.8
